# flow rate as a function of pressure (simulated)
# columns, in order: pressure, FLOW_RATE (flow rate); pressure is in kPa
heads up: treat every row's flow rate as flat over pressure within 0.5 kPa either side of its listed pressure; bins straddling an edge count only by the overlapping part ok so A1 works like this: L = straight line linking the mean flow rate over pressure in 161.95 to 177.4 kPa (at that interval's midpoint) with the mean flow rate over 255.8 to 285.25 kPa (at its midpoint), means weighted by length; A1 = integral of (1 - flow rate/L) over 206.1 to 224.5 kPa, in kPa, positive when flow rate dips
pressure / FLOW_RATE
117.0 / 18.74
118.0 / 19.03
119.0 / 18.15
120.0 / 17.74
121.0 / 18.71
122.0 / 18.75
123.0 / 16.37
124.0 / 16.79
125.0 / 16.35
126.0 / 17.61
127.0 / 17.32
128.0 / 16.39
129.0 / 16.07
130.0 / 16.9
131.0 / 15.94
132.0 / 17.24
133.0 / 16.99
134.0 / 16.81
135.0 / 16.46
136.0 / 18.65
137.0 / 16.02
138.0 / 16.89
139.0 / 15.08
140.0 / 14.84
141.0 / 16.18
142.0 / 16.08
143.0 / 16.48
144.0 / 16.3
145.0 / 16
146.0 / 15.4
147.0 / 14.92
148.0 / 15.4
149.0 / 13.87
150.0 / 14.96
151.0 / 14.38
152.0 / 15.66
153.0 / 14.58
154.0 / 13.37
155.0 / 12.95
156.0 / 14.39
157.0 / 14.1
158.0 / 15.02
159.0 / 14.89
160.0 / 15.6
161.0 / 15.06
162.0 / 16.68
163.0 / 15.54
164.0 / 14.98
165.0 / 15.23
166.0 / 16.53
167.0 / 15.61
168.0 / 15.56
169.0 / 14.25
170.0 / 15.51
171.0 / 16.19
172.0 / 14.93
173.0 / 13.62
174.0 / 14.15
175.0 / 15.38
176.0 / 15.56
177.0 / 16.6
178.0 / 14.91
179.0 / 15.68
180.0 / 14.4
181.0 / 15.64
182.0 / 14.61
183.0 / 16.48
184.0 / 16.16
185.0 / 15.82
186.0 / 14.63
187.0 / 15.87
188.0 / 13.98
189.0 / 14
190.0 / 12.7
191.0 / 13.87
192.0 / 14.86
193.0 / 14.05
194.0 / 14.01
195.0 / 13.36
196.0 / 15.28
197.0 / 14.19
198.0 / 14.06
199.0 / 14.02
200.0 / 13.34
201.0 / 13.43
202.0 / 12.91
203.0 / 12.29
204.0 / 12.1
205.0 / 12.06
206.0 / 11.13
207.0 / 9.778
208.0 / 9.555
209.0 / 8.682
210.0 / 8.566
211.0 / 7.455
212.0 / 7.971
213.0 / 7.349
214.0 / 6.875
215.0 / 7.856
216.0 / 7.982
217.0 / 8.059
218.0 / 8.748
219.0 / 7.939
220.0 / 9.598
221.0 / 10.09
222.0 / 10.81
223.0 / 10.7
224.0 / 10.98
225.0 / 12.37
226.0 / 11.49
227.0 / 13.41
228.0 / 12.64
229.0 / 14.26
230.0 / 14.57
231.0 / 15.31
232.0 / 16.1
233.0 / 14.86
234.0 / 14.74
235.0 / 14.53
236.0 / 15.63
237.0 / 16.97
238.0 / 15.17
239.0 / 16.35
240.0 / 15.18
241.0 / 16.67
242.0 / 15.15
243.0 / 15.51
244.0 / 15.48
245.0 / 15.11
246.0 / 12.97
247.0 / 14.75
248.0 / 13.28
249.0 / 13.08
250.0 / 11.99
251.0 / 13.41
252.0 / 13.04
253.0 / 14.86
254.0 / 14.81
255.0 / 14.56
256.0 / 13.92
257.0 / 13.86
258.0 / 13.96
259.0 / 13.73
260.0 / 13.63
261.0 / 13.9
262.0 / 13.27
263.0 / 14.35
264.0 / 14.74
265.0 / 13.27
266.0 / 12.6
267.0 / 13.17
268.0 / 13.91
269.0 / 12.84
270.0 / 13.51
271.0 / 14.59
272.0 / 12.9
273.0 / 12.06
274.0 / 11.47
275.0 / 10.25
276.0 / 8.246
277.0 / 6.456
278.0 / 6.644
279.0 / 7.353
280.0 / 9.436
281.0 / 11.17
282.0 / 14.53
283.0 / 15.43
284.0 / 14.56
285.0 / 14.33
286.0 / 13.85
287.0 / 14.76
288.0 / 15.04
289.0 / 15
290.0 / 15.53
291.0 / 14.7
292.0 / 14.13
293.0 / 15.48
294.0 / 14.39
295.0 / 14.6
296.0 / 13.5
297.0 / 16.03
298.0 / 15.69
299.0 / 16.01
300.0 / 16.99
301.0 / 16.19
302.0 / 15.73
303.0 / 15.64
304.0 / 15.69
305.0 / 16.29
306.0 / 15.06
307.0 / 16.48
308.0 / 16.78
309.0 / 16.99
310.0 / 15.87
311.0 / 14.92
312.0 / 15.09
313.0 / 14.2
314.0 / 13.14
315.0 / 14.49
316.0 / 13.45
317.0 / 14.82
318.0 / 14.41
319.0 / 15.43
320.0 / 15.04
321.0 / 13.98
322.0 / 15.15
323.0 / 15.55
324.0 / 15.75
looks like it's 6.7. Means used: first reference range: 15.3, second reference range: 12.4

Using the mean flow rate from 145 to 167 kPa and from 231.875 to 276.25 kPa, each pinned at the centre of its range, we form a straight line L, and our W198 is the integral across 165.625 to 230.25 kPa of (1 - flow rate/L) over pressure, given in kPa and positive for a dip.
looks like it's 8.0 kPa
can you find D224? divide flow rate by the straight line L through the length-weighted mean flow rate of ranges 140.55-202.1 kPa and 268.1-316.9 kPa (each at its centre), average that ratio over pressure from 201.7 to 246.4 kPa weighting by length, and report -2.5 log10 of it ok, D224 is 0.20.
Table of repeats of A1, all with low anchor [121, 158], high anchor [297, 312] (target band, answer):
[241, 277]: 5.7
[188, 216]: 7.5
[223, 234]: 1.7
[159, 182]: 0.9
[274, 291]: 4.1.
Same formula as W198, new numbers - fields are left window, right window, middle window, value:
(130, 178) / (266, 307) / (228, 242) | -1.0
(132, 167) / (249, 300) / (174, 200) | 0.2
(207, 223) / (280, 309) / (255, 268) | -1.4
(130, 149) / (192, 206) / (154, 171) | 0.0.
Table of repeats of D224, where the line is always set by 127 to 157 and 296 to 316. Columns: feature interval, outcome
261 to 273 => 0.154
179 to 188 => 0.019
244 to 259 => 0.126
